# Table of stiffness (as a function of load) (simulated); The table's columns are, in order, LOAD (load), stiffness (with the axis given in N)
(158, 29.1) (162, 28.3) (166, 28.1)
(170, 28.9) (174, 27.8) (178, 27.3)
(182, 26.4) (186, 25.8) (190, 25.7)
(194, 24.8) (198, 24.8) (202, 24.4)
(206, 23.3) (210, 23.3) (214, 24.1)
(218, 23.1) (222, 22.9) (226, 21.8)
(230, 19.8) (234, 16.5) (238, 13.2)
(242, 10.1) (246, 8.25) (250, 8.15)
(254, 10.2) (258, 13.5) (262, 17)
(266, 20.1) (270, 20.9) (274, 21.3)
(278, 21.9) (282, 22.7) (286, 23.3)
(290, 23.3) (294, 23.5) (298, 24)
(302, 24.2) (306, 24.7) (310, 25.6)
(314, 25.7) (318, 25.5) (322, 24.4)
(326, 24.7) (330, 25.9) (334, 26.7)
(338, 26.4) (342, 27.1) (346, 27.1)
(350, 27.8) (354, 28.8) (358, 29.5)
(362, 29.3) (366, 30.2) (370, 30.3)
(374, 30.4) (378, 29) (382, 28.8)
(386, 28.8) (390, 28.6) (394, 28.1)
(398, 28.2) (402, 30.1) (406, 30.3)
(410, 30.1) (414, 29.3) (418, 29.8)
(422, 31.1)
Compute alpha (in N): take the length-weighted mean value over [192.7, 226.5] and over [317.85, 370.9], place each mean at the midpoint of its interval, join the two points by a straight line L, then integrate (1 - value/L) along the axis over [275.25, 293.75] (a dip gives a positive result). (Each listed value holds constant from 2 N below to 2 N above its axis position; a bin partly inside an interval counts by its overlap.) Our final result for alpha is 2.1 N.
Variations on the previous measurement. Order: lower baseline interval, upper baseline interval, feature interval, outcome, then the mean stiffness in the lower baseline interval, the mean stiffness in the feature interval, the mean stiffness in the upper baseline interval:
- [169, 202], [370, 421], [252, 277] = 9.19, 26.2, 17.4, 29.4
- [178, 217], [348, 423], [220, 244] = 7.71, 24.8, 17.4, 29.4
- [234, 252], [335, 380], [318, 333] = -0.99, 10.7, 25.2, 28.7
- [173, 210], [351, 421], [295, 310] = 1.77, 25.4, 24.4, 29.4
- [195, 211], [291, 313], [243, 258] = 9.08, 24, 9.57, 24.4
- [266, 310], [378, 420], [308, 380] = -3.66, 23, 27.5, 29.2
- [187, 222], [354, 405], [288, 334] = 4.23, 24.2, 24.8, 29.3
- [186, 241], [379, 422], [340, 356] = -0.26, 22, 27.7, 29.3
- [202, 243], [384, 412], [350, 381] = -2.23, 20.3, 29.5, 29.2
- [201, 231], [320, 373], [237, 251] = 8.24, 22.9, 9.82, 27.6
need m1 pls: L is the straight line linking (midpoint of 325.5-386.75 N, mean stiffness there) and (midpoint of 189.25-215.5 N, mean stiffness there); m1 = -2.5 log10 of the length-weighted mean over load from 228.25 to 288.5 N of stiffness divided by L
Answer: 0.49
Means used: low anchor 24.3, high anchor 28.2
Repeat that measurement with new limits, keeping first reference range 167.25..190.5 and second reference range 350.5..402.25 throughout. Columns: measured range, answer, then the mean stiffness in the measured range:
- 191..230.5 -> 0.17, 23.4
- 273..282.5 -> 0.27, 21.9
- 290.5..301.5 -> 0.19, 23.8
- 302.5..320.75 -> 0.13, 25.2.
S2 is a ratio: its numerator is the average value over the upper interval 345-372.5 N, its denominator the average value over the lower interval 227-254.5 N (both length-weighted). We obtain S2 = 2.28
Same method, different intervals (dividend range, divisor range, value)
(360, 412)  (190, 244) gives 1.39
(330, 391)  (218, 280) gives 1.72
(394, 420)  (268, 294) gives 1.32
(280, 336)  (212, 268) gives 1.51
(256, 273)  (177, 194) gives 0.69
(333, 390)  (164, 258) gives 1.36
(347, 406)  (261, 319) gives 1.27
